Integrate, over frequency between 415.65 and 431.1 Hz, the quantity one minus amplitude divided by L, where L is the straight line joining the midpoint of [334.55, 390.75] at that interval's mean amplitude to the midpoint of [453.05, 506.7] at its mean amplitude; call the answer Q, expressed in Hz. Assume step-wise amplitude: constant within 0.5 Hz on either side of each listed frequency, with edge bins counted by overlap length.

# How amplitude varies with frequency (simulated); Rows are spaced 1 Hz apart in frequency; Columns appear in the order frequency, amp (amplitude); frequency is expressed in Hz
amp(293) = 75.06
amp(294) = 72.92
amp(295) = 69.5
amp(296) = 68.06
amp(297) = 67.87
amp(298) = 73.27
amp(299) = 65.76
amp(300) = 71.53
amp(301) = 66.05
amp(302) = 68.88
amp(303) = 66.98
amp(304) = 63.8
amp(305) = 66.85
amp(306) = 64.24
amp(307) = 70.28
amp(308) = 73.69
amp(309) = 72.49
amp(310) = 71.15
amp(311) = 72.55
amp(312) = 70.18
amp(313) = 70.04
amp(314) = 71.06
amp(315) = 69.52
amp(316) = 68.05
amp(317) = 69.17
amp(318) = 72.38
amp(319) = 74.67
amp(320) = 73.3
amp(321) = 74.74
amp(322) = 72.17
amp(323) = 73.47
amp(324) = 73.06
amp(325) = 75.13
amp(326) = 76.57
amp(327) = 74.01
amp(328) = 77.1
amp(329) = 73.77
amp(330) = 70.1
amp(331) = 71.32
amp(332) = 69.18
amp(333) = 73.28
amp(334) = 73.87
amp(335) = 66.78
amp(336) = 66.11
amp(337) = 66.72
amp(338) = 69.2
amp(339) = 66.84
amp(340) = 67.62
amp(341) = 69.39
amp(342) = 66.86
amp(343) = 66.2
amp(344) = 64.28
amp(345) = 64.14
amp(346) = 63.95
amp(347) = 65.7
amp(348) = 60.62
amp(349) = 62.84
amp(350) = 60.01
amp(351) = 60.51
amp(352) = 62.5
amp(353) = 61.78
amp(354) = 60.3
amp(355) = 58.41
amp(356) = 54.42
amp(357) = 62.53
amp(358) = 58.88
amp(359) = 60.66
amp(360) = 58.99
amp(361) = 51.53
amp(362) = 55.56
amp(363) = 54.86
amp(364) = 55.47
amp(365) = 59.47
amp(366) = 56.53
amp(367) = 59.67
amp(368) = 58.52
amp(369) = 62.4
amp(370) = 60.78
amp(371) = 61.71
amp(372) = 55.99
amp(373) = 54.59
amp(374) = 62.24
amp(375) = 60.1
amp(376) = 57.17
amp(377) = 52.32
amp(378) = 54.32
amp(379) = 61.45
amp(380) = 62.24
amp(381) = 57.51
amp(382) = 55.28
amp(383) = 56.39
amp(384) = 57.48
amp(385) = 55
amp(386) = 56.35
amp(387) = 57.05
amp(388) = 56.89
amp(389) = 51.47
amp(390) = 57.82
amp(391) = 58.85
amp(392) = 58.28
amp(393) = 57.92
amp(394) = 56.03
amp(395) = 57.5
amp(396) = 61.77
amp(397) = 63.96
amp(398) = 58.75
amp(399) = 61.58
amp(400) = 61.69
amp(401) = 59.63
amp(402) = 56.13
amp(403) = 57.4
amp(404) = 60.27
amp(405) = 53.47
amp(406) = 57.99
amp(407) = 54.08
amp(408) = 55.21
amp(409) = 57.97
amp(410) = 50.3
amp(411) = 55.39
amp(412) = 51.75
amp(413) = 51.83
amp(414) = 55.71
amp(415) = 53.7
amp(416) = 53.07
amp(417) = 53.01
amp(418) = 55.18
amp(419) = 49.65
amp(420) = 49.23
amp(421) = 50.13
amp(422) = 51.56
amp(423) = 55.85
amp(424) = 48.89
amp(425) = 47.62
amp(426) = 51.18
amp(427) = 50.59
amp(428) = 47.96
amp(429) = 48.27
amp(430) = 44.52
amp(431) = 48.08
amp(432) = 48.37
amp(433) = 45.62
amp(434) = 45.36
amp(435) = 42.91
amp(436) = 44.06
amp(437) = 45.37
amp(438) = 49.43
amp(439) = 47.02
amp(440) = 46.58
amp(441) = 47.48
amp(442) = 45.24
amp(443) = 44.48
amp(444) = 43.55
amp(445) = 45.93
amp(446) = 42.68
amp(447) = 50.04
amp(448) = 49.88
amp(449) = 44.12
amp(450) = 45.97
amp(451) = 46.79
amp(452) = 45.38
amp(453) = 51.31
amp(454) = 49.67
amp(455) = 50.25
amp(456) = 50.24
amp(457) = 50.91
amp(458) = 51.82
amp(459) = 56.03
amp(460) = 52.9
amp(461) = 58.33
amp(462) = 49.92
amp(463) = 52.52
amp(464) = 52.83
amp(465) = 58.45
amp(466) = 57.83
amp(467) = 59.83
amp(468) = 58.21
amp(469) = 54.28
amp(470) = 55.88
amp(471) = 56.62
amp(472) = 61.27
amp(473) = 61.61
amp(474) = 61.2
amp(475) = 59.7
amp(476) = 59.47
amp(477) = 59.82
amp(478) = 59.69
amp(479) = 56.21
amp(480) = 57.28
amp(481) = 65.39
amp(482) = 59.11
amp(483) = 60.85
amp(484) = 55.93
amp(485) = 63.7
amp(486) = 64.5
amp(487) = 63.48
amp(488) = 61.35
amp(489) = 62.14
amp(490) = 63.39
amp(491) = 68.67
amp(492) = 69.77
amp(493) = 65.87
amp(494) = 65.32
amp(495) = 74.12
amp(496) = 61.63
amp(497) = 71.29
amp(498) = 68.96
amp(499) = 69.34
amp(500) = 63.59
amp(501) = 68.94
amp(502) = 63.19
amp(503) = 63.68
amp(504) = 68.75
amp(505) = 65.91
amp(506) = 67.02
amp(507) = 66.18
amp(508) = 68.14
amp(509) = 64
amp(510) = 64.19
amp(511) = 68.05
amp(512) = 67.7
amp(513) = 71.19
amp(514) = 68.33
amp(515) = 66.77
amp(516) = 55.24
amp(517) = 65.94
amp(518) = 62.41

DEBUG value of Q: 2.6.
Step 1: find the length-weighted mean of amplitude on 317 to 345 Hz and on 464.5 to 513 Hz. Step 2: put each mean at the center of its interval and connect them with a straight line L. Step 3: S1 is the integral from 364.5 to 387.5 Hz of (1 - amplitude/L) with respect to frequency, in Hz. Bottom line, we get 3.58 Hz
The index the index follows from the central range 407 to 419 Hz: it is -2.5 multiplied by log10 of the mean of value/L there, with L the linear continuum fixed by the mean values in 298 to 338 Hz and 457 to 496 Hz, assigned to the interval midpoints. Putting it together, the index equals 0.19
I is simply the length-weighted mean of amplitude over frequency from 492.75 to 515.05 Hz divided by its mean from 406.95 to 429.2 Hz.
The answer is 1.3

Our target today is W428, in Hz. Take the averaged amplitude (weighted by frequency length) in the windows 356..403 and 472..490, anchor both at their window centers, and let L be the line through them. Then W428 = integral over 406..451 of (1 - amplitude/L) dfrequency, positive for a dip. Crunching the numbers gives 7.6 Hz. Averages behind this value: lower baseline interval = 58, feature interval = 49.3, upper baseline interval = 60.8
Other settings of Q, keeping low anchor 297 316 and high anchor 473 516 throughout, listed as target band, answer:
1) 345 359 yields 1.5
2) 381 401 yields 2.7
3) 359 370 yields 1.7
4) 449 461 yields 2.8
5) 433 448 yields 4.6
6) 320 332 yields -0.8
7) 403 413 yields 1.7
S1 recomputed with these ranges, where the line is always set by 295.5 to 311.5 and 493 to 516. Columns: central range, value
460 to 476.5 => 2.4 Hz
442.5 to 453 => 3.3 Hz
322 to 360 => 1.1 Hz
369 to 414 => 7.1 Hz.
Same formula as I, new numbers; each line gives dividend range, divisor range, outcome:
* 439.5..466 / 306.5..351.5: 0.71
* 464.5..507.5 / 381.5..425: 1.13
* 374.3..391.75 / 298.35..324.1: 0.81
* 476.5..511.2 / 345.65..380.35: 1.09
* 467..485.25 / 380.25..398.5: 1.03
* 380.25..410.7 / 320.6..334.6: 0.78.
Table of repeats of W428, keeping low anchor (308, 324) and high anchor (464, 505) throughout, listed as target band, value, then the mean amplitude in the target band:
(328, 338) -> 0.1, 70.4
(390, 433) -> 7.9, 54.2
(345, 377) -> 4.6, 59.3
